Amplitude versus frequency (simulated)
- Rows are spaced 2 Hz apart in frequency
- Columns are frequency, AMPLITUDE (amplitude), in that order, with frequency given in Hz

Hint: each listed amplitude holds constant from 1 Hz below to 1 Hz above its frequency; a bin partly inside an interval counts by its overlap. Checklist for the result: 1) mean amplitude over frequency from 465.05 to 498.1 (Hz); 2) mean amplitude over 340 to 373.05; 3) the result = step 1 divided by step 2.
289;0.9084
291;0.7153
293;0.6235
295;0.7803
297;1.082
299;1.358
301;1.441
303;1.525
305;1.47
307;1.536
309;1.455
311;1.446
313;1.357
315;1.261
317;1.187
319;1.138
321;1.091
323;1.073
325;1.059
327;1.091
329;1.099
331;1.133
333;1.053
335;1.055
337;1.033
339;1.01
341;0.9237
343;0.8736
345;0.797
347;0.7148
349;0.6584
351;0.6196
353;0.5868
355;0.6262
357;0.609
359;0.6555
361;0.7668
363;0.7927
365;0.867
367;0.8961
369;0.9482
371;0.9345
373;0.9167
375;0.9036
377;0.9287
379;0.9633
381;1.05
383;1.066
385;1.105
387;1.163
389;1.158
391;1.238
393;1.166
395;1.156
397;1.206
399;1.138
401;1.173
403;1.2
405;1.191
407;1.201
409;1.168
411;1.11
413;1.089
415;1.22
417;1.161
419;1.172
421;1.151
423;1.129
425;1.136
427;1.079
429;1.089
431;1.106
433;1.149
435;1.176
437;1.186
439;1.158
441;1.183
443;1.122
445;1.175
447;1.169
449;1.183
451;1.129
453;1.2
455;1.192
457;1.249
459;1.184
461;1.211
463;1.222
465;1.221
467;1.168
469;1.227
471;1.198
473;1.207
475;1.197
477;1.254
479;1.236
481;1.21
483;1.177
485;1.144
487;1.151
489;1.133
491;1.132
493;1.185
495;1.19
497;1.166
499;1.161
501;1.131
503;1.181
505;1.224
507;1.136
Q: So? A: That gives 1.5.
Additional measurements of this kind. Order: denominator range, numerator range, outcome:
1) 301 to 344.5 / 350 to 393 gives 0.76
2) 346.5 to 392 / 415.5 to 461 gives 1.32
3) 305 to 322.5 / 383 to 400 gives 0.88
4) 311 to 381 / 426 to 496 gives 1.25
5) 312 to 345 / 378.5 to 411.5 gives 1.06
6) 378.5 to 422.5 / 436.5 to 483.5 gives 1.04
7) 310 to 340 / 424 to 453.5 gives 1.01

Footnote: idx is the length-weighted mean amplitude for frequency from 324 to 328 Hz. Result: 1.07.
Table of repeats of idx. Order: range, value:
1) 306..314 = 1.45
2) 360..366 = 0.809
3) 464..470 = 1.21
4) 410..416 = 1.14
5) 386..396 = 1.18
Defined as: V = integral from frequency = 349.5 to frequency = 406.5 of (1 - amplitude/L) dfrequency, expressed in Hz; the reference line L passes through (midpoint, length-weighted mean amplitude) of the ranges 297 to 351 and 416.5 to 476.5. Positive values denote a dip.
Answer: 9.3 Hz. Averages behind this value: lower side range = 1.14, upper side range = 1.17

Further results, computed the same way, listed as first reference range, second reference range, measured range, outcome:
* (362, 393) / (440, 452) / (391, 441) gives -3.1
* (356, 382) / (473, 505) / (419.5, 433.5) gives -1.5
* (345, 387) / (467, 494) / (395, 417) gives -4.8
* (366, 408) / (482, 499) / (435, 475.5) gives -2.0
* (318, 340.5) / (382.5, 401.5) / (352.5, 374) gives 6.4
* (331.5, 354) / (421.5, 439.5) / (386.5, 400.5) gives -2.2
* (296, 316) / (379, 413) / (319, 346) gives 6.0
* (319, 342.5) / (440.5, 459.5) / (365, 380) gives 2.4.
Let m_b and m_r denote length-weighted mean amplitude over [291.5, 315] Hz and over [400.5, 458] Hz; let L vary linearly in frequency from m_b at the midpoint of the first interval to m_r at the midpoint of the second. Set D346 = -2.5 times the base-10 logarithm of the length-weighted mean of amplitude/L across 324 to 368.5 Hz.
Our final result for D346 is 0.39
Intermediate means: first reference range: 1.27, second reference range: 1.16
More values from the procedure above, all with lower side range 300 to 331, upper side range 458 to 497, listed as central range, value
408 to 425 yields 0.07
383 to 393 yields 0.07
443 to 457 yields 0.03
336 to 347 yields 0.36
